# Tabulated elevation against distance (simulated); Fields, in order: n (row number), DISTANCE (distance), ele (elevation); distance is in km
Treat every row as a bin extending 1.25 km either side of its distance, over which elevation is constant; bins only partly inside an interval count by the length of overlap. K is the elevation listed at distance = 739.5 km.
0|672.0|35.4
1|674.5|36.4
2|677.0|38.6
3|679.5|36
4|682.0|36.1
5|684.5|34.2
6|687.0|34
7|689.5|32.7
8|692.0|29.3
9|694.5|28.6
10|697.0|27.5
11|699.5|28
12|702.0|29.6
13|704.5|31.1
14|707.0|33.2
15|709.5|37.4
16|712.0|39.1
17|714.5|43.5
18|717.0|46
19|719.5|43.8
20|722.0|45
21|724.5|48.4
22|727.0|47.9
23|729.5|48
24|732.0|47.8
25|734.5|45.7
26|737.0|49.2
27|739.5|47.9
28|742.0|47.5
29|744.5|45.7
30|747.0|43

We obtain 47.9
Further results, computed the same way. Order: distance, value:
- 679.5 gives 36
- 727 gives 47.9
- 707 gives 33.2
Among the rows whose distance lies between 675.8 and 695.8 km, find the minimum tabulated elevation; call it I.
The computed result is 28.6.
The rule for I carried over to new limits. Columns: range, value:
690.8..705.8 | 27.5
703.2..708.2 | 31.1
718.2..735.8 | 43.8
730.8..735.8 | 45.7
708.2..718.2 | 37.4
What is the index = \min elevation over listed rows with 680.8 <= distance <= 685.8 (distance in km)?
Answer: 34.2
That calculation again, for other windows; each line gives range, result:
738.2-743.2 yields 47.5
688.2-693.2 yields 29.3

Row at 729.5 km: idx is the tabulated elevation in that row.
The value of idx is 48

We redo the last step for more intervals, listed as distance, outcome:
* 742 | 47.5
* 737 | 49.2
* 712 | 39.1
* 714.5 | 43.5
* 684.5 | 34.2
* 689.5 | 32.7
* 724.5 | 48.4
